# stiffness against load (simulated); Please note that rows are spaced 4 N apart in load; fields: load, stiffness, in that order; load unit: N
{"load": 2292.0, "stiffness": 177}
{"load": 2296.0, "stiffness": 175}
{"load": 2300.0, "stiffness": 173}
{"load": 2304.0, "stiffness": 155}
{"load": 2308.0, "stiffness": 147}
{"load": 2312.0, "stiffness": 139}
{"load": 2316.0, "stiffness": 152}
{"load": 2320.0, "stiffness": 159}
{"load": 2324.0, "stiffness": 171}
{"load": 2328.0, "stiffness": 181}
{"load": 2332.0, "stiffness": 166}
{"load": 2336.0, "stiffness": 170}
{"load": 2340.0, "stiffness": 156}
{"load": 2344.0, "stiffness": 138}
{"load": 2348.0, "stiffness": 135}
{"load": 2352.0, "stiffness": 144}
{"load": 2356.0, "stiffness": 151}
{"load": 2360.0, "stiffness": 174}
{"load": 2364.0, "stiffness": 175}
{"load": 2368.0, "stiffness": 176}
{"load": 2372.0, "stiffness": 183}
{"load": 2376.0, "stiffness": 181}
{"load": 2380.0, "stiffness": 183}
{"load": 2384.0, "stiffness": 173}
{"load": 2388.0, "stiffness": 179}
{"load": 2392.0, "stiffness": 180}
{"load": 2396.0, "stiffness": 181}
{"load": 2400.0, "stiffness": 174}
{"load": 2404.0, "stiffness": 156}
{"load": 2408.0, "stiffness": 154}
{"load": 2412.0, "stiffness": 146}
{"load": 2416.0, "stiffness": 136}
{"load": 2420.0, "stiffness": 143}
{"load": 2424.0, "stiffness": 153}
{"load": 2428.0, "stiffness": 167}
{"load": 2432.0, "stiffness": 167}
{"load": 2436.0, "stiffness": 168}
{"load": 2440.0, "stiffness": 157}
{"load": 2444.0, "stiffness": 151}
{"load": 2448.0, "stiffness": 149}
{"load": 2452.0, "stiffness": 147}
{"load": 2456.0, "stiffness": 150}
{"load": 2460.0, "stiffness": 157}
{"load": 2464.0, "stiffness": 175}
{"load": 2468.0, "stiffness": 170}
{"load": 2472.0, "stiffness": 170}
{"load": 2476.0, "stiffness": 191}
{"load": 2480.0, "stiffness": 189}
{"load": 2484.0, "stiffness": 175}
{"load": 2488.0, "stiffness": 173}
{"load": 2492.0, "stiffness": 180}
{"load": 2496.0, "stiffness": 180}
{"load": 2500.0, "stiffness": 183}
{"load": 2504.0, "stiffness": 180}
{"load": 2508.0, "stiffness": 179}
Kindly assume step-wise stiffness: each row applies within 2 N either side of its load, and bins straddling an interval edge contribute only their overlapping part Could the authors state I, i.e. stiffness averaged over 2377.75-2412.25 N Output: 171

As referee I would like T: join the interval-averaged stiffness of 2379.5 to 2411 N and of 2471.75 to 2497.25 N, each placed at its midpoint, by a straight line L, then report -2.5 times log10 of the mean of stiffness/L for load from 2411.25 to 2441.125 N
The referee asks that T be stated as 0.13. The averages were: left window 171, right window 180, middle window 155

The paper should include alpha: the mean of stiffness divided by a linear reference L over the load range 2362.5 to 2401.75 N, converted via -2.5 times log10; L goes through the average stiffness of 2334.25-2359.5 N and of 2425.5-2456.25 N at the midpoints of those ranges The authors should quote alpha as -0.17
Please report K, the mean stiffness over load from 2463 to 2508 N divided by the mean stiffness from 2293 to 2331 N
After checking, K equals 1.10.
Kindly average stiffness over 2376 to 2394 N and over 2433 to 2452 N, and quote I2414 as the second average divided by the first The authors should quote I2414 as 0.87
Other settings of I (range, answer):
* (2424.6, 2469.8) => 160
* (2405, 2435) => 153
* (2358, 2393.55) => 178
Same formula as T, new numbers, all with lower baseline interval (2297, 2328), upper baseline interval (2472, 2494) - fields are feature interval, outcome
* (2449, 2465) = 0.14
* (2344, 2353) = 0.18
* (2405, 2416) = 0.16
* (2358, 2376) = -0.07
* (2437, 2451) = 0.15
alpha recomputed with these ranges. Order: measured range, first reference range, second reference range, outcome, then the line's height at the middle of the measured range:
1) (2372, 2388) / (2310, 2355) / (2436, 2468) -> -0.152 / 156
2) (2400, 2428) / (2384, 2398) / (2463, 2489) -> 0.181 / 179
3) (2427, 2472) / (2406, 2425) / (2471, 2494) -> 0.020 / 163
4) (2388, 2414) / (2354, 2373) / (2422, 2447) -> -0.005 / 165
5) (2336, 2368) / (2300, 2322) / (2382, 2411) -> 0.036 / 161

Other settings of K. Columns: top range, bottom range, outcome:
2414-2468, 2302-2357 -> 1.01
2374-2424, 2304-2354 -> 1.07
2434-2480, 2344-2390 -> 0.98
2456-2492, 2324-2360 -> 1.11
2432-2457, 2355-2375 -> 0.89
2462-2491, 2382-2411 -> 1.04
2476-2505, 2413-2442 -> 1.16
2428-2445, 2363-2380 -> 0.90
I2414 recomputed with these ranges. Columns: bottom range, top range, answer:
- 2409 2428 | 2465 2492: 1.21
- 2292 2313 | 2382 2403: 1.10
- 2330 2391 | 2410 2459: 0.92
